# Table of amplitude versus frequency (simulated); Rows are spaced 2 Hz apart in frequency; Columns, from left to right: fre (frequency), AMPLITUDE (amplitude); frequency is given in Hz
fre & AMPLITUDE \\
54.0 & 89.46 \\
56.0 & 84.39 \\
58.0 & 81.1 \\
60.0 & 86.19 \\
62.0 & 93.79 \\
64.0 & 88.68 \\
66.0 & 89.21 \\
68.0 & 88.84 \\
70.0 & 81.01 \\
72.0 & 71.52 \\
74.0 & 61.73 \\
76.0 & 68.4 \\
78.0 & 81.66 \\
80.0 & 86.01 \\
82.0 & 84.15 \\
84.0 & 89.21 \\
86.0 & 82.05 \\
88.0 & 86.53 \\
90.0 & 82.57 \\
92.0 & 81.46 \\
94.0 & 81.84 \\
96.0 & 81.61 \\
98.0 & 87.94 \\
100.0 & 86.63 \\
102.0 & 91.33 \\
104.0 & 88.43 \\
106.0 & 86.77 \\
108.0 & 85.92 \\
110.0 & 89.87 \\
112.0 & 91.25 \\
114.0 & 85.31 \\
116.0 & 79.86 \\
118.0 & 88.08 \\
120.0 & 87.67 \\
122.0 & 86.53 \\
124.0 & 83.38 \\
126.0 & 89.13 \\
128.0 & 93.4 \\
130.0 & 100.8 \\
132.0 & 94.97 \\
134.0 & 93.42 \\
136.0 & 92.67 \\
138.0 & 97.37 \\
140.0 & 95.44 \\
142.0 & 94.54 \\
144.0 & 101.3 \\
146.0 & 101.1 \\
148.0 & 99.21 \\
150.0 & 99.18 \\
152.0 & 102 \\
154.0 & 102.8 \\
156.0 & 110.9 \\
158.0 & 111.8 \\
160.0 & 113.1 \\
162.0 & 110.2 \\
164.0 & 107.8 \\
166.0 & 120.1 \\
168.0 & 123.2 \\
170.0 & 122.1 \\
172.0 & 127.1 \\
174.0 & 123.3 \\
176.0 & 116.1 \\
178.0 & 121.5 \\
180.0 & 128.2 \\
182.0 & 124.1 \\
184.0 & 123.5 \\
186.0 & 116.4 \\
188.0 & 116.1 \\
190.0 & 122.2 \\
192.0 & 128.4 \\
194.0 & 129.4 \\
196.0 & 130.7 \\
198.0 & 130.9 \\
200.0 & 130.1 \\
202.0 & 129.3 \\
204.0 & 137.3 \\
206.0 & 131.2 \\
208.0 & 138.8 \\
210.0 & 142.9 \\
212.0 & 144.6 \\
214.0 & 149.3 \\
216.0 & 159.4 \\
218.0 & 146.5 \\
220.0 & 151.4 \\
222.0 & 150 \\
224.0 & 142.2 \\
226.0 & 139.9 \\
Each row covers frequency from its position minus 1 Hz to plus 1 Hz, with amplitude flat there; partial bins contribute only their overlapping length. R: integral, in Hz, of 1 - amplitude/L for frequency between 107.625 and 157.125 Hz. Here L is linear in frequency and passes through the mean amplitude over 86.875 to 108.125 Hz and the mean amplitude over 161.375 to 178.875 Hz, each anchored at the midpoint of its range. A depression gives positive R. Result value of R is 3.7 Hz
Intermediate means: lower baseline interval 85.5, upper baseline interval 119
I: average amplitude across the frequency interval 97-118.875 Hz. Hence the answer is 87.4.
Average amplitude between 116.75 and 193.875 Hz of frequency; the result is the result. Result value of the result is 107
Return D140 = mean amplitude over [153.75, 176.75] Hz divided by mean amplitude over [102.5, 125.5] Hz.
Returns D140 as 1.34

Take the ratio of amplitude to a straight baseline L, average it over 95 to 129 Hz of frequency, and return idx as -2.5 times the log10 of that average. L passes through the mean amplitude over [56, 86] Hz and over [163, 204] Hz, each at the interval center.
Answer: 0.12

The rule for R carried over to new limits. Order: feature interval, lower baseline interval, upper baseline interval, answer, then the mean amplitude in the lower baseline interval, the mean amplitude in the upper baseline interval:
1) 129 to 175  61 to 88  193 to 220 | 3.8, 82.2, 139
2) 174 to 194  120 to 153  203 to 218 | 0.6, 95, 144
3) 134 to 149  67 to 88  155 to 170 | 1.2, 79.8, 114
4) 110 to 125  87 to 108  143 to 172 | 1.2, 85.5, 110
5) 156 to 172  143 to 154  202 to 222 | -0.7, 101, 144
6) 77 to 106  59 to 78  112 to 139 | -0.1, 81.1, 90.2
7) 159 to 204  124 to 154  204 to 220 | 0.6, 96.5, 145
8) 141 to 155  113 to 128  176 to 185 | 0.4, 86.2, 123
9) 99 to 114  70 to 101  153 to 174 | 0.3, 80.9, 115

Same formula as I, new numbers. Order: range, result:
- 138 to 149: 98.2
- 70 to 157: 88.9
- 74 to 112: 84.2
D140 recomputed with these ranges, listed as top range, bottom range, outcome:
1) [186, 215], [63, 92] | 1.62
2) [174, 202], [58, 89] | 1.51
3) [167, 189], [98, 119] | 1.40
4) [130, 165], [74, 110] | 1.21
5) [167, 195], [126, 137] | 1.30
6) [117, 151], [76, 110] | 1.11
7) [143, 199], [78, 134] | 1.34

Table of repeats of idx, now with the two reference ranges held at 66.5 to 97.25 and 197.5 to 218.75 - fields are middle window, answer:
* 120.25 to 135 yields 0.122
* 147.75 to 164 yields 0.089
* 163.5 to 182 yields 0.017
